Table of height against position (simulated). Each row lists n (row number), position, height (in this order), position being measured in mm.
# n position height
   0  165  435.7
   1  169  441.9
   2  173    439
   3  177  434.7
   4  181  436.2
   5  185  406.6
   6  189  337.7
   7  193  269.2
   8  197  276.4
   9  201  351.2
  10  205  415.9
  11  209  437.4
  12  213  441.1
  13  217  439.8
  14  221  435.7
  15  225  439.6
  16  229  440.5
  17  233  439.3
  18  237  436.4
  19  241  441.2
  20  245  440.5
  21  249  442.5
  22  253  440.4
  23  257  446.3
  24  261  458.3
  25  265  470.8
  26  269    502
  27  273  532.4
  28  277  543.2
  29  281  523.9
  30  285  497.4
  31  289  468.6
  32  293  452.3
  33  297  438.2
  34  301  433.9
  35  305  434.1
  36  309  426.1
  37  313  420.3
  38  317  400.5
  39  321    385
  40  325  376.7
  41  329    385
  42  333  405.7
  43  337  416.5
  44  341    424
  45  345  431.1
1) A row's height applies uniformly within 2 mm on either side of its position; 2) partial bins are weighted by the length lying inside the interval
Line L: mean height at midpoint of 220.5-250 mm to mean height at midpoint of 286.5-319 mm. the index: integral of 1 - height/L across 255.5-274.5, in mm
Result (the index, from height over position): -1.91 mm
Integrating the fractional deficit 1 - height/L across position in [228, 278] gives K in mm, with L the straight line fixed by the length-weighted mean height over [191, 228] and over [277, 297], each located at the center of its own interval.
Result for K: -2.0 mm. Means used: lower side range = 391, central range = 463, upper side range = 487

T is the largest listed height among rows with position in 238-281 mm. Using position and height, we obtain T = 543.2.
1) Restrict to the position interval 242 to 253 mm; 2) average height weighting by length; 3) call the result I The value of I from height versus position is 441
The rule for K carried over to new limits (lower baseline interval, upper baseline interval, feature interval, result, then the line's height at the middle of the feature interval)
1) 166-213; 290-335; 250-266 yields -1.9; 404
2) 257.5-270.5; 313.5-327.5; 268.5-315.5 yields -4.1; 432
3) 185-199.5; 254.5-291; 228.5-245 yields -1.1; 412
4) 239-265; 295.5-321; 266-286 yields -3.8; 436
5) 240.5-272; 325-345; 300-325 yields 0.5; 422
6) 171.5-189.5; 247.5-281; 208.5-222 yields 0.1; 444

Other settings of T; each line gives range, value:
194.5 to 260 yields 446.3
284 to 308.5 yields 497.4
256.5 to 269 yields 502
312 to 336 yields 420.3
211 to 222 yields 441.1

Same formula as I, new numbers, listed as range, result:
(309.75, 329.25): 396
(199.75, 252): 432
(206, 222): 437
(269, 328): 453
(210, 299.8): 462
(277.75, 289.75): 504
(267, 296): 501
